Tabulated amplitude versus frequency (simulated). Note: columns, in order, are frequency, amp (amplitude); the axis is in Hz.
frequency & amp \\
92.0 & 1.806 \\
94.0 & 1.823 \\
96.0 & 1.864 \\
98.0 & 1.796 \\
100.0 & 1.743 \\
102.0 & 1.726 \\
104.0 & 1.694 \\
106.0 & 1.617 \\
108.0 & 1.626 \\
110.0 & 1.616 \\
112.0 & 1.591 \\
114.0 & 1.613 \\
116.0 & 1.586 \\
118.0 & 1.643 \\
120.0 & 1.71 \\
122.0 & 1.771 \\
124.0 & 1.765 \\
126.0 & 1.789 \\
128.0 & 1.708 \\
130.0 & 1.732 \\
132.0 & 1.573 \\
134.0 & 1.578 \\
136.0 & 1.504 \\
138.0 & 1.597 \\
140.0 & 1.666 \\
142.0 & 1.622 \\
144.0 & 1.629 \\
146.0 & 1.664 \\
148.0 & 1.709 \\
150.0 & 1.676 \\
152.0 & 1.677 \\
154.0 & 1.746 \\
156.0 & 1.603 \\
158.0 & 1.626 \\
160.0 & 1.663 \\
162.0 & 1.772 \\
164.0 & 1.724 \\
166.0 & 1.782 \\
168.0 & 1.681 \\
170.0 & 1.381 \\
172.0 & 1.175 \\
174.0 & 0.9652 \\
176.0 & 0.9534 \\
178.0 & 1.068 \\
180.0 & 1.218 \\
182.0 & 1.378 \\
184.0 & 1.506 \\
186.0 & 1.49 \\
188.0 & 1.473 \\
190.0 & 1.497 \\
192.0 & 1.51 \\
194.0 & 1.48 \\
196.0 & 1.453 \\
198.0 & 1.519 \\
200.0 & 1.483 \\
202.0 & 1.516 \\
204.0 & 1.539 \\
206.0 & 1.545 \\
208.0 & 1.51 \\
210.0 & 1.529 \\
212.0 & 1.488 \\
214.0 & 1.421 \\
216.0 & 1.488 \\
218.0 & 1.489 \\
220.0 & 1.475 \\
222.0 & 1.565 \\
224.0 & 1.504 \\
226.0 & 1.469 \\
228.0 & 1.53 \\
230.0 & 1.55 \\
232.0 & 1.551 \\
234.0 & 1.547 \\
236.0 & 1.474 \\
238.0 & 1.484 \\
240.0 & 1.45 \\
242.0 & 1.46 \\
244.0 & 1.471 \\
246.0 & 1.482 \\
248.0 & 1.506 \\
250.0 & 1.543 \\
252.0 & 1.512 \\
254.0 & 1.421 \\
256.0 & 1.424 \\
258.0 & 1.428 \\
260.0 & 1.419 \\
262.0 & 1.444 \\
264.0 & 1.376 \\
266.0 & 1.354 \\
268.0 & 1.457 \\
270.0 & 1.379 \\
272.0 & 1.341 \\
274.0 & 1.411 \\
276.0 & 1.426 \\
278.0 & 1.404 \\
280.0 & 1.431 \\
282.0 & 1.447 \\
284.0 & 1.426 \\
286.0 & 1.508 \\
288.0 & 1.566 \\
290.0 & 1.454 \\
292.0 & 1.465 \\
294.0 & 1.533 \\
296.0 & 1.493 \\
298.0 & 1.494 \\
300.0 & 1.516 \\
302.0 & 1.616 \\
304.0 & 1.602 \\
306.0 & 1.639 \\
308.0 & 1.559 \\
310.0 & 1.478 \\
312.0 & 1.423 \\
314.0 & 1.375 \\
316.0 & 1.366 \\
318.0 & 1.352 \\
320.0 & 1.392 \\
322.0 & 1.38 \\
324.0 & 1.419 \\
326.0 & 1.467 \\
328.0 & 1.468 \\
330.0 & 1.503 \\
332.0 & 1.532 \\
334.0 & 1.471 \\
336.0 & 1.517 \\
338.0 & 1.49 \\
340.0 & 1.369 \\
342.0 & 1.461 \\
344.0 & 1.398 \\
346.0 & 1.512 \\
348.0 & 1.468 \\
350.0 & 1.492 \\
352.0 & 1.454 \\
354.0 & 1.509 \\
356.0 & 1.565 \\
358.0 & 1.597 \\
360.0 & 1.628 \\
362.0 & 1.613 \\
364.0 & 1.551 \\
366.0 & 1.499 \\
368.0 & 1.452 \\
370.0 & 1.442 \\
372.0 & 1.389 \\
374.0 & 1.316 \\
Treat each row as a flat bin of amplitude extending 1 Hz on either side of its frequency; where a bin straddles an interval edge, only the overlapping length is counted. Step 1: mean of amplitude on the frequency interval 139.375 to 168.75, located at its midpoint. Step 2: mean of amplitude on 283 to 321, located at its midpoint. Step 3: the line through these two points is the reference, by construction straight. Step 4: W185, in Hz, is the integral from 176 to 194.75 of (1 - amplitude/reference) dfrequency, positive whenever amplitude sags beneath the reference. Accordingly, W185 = 3.01 Hz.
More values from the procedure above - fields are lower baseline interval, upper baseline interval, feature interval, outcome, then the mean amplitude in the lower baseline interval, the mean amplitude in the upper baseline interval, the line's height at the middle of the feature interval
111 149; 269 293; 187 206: 0.7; 1.66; 1.44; 1.56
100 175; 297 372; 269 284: 1.2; 1.63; 1.49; 1.53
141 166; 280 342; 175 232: 5.7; 1.68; 1.48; 1.62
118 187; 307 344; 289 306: -0.8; 1.56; 1.44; 1.46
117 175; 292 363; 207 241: 1.4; 1.63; 1.49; 1.57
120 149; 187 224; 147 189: 2.7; 1.67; 1.5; 1.59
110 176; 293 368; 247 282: 2.4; 1.61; 1.49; 1.53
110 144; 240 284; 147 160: -0.5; 1.65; 1.44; 1.61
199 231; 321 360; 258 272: 0.9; 1.51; 1.48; 1.5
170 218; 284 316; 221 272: -0.6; 1.4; 1.51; 1.45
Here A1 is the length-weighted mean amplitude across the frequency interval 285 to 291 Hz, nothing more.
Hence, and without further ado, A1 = 1.51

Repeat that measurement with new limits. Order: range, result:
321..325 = 1.4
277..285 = 1.43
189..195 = 1.5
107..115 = 1.61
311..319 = 1.38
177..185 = 1.29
